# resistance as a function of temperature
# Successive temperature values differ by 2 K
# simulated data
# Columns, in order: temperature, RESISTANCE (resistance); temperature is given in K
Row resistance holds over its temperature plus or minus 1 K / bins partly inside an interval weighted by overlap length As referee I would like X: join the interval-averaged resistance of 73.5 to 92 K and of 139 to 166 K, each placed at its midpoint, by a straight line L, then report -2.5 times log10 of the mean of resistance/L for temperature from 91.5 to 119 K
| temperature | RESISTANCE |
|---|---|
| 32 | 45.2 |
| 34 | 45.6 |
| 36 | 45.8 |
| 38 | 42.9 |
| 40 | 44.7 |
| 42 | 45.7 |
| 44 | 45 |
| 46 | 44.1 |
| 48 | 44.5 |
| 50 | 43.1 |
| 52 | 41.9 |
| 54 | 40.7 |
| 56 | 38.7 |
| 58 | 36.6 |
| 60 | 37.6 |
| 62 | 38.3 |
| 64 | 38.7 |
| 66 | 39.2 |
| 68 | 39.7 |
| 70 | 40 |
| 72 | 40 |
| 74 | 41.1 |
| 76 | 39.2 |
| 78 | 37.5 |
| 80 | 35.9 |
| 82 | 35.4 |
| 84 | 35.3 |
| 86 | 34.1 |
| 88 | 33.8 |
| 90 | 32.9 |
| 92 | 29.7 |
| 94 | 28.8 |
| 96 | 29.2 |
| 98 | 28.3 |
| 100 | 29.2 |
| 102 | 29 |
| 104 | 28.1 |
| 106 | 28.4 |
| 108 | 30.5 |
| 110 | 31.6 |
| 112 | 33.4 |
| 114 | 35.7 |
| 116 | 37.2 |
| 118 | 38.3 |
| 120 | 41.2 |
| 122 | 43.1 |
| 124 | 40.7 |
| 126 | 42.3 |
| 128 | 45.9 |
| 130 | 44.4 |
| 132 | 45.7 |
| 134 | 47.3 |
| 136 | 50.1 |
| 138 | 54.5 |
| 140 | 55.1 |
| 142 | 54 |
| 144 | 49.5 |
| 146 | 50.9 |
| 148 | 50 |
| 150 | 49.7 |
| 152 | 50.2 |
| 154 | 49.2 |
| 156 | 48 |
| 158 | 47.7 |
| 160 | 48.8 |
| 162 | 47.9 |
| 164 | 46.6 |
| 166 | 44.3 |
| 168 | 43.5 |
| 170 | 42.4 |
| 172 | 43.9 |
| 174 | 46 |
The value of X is 0.27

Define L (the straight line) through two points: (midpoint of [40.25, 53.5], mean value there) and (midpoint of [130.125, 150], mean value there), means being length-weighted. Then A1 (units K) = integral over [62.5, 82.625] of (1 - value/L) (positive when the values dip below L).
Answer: 3.09 K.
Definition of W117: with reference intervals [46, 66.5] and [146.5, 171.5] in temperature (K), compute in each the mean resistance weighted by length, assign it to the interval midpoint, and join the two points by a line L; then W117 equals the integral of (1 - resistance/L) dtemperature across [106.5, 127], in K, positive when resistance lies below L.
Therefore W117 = 3.3 K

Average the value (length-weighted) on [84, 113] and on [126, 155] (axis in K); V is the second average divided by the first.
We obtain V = 1.6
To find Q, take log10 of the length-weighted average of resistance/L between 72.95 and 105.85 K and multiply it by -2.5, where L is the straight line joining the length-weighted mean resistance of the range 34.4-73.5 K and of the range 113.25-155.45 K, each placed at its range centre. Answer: 0.31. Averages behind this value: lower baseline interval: 41.5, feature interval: 32.9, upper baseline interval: 46.5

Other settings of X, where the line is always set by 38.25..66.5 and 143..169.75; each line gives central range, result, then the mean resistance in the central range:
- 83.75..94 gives 0.32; 32.6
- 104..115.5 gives 0.38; 31.8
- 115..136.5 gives 0.07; 43.1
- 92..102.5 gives 0.46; 29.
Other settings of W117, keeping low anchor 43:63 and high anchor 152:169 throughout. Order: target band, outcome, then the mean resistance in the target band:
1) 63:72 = 0.5 K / 39.5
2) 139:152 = -1.4 K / 51.4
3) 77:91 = 2.6 K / 35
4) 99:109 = 3.4 K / 29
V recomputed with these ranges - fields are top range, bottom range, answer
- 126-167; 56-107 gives 1.41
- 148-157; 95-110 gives 1.69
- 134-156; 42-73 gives 1.25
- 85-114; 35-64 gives 0.73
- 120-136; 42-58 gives 1.05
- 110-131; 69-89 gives 1.07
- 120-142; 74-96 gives 1.37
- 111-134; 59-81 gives 1.06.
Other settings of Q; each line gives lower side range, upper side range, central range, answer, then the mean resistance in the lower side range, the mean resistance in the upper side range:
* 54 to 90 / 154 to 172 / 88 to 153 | 0.065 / 37.7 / 46.2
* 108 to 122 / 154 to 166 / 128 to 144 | -0.195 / 36.3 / 47.6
